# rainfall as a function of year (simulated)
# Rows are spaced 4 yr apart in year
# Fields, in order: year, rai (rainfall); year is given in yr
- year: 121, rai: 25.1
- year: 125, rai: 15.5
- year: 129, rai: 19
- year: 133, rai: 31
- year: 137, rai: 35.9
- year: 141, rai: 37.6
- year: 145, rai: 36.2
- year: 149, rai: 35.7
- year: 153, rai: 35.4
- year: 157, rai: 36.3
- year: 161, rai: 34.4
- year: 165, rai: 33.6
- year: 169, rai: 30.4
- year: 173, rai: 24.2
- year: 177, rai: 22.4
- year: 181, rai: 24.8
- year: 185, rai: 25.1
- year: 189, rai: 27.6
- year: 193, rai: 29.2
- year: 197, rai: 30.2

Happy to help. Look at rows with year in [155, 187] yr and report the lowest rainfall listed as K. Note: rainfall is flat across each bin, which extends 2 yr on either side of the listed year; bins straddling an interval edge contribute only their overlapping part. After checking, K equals 22.4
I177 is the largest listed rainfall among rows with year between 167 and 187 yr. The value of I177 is 30.4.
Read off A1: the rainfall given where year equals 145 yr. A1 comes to 36.2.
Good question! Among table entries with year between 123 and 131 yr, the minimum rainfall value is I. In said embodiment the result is 15.5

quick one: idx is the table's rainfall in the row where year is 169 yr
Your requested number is 30.4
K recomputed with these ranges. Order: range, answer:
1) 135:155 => 35.4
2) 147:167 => 33.6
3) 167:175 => 24.2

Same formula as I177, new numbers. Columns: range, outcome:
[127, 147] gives 37.6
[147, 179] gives 36.3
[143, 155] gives 36.2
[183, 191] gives 27.6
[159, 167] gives 34.4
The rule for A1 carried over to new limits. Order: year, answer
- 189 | 27.6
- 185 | 25.1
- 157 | 36.3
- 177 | 22.4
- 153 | 35.4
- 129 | 19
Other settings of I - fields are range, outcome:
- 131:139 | 31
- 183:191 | 25.1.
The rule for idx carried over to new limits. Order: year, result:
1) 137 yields 35.9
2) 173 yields 24.2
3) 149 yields 35.7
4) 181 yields 24.8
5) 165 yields 33.6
